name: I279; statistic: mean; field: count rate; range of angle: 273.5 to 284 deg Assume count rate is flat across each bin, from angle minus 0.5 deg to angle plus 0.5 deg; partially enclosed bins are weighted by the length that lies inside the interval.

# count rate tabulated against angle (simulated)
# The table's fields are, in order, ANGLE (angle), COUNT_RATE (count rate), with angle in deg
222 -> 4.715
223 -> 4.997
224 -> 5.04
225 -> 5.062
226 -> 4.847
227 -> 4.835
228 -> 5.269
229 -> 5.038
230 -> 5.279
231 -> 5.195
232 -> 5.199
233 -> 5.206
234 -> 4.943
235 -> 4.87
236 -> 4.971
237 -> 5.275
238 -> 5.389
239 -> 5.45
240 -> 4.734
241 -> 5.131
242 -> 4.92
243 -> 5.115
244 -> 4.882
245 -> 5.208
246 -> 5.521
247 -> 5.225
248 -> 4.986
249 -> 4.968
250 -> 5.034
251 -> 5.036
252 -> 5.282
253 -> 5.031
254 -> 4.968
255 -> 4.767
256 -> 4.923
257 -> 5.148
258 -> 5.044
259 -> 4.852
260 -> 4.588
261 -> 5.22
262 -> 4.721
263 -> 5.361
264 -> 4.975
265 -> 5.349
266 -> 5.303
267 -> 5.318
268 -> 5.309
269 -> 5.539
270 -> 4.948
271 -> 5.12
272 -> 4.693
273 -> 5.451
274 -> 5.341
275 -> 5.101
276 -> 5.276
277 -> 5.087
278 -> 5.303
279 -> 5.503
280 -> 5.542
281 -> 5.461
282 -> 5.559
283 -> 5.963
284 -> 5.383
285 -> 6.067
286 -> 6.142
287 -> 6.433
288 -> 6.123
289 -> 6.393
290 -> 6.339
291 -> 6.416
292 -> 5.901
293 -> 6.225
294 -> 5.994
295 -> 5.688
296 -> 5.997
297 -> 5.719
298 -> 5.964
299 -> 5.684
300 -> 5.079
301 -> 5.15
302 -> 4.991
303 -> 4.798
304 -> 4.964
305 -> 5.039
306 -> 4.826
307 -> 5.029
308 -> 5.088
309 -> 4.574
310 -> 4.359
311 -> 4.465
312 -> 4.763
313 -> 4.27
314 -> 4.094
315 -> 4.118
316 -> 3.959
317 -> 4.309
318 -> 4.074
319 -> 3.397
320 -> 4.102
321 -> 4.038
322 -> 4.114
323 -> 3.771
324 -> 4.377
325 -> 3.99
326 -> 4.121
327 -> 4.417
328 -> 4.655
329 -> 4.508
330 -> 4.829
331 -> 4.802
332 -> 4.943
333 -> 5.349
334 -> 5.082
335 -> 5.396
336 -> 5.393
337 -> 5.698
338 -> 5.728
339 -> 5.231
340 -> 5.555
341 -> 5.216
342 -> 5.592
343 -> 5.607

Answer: 5.41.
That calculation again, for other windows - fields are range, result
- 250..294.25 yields 5.41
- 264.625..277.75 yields 5.22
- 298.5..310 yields 4.99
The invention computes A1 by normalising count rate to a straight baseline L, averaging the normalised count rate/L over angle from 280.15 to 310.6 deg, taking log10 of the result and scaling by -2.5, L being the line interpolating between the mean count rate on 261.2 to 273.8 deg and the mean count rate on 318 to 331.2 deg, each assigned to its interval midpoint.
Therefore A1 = -0.18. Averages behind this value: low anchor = 5.18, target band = 5.57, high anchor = 4.22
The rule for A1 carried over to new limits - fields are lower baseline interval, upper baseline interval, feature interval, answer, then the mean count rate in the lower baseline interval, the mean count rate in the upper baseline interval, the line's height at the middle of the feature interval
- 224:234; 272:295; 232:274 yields 0.058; 5.09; 5.75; 5.38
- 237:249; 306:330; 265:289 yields -0.156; 5.14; 4.31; 4.76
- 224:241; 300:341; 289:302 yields -0.213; 5.1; 4.67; 4.79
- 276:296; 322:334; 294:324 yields 0.095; 5.86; 4.53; 5.13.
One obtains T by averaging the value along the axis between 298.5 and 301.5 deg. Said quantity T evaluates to 5.3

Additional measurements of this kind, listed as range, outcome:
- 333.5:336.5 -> 5.29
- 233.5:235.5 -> 4.91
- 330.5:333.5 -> 5.03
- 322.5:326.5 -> 4.06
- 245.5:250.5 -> 5.15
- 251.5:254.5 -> 5.09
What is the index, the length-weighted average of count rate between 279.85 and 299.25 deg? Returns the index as 5.96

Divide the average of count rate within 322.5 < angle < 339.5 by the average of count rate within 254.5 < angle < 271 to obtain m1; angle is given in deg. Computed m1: 0.95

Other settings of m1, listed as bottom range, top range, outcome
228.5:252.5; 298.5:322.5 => 0.89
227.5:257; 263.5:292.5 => 1.09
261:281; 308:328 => 0.80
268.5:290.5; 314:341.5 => 0.83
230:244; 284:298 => 1.19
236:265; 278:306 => 1.13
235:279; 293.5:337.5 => 0.93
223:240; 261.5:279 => 1.02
